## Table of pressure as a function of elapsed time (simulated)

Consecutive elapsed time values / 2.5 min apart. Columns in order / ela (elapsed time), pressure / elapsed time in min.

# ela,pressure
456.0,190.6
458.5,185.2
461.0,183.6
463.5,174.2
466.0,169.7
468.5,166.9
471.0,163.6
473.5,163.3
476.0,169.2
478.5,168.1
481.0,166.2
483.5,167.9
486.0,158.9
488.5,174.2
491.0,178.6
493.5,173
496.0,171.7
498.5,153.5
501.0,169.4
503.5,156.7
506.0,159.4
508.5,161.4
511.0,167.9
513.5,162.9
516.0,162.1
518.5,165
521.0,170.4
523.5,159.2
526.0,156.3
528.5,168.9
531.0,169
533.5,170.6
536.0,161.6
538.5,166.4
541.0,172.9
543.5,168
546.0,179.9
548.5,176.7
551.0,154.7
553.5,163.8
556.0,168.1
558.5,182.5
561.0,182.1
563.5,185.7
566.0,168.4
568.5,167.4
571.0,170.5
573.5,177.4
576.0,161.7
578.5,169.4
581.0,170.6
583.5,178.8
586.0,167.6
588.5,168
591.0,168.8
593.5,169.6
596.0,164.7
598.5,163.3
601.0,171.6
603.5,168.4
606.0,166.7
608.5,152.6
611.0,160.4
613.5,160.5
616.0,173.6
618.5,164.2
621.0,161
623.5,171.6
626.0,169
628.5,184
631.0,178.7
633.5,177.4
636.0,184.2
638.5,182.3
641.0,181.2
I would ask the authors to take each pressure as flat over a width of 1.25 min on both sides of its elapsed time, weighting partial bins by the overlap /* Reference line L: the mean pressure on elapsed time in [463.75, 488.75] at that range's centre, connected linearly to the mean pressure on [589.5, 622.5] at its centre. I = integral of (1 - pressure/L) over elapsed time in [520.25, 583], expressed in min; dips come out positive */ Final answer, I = -1.51 min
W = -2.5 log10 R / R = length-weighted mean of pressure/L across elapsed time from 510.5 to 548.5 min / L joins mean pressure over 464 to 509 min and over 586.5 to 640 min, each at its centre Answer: 0.00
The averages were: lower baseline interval 166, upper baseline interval 170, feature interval 167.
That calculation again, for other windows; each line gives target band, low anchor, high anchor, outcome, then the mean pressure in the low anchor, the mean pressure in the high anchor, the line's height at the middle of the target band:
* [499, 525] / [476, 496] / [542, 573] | 0.05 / 170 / 172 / 171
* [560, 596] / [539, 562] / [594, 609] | -0.02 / 172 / 165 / 168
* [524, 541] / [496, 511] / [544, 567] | 0.02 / 162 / 173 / 168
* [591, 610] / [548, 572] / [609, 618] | 0.00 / 172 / 164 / 166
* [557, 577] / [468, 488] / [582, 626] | -0.05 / 166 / 167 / 166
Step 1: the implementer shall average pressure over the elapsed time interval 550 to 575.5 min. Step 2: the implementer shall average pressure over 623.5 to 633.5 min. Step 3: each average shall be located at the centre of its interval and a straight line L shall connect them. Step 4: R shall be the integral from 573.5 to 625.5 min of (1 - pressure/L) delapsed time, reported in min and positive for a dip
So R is 2.25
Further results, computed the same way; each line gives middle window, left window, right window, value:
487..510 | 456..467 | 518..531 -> 0.6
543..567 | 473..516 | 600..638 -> -0.8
